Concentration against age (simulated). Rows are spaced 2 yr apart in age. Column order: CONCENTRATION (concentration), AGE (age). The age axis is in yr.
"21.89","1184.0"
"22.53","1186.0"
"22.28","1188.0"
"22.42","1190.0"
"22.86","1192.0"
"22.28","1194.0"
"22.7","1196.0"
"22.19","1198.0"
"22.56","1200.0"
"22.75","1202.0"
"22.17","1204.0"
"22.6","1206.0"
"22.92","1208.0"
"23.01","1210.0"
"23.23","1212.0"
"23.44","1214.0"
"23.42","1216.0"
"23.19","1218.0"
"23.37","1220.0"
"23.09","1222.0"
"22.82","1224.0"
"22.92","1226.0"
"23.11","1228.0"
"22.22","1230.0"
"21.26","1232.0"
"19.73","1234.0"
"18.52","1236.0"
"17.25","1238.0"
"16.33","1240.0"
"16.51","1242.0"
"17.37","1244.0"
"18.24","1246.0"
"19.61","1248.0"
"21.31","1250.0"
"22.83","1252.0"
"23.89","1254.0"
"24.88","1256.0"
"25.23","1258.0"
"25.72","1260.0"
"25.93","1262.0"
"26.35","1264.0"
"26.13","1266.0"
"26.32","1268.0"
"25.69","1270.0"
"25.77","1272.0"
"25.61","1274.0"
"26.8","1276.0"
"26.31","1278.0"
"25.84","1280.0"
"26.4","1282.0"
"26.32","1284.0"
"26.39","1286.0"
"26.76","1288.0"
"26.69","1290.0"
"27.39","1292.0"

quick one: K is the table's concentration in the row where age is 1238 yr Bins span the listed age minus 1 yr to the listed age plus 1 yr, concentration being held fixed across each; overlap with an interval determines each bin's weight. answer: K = 17.25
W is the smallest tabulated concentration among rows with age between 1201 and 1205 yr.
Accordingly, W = 22.17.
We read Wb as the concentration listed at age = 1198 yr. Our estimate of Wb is 22.19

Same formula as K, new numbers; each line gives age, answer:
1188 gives 22.28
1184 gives 21.89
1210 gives 23.01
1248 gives 19.61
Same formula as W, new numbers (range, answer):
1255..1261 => 24.88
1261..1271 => 25.69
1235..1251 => 16.33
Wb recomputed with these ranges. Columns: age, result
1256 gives 24.88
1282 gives 26.4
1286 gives 26.39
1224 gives 22.82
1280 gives 25.84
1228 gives 23.11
